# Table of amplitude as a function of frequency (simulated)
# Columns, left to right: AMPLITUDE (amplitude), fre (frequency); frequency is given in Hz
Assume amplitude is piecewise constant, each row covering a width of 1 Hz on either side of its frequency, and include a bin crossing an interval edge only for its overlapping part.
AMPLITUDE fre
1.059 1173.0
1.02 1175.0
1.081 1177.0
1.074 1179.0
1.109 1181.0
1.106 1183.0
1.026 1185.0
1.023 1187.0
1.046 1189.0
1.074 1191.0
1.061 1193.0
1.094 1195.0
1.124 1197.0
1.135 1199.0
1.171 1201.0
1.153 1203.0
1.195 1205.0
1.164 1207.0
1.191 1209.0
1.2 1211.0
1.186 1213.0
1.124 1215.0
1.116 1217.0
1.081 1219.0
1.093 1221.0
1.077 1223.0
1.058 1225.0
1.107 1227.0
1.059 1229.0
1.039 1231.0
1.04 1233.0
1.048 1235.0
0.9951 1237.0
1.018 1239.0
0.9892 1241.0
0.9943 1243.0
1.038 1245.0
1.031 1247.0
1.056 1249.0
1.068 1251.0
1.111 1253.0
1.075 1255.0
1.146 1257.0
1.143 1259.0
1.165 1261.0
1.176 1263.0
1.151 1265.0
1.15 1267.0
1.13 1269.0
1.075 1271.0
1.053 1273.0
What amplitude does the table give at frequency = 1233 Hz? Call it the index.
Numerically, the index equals 1.04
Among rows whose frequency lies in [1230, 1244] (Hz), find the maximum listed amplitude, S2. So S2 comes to 1.048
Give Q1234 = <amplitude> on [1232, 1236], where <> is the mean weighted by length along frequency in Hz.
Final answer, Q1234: 1.04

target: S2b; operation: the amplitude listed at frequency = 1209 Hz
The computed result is 1.191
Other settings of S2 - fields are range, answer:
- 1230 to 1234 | 1.04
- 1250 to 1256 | 1.111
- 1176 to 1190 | 1.109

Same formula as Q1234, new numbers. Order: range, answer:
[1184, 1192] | 1.04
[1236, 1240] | 1.01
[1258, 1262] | 1.15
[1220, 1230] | 1.08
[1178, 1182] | 1.09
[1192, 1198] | 1.09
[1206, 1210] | 1.18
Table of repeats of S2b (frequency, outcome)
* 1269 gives 1.13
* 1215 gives 1.124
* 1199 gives 1.135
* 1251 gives 1.068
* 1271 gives 1.075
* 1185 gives 1.026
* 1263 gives 1.176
